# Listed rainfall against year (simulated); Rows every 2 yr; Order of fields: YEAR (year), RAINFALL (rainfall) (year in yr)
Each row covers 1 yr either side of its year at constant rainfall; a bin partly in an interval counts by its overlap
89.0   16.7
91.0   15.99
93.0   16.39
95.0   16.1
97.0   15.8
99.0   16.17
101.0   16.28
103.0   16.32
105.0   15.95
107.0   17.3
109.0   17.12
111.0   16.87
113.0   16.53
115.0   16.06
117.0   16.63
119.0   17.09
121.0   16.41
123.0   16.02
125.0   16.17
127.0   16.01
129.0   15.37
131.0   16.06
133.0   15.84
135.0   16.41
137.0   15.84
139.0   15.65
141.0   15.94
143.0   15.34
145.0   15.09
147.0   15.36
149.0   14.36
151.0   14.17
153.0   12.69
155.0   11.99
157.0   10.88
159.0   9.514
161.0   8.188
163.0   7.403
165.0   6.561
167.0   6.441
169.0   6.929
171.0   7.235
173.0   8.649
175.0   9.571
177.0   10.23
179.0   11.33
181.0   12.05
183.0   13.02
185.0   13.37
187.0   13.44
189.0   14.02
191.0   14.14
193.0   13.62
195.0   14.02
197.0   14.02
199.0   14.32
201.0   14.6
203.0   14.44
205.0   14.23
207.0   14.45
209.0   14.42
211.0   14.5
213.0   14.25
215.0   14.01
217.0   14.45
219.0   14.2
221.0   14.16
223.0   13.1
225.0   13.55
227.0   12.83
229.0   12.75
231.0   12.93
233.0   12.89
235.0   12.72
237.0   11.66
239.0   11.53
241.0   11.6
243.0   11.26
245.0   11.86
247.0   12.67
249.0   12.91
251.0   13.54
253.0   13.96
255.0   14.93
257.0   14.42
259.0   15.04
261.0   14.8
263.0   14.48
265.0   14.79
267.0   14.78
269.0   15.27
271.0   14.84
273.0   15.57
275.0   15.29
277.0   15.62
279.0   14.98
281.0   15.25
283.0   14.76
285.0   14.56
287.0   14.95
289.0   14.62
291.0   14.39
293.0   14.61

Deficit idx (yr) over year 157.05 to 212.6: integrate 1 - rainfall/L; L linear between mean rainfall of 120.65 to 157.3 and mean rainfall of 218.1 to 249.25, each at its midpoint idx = 8.6 yr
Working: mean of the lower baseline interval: 15.1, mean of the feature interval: 11.7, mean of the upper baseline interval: 12.7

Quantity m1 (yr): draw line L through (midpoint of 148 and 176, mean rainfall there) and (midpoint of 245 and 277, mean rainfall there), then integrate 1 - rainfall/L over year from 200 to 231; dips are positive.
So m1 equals -4.5 yr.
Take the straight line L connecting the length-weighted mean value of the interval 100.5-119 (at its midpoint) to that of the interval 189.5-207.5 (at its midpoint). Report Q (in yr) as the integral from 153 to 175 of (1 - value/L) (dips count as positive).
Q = 9.5 yr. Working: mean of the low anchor 16.6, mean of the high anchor 14.2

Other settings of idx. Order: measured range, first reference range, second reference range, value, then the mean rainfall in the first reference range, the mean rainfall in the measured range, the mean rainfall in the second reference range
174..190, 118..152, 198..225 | 2.87 yr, 15.7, 12.1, 14.2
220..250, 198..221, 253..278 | 4.21 yr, 14.3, 12.6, 14.9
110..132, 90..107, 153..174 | -4.49 yr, 16.2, 16.3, 8.58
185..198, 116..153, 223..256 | 0.22 yr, 15.7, 13.8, 12.7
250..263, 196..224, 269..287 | 0.33 yr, 14.2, 14.5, 15.1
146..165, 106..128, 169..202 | 3.79 yr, 16.6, 11.4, 12.2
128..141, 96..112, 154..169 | -3.82 yr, 16.5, 15.9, 8.59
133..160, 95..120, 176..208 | 1.72 yr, 16.5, 14.2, 13.5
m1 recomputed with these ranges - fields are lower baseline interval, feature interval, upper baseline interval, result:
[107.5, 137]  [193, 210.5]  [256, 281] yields 1.49 yr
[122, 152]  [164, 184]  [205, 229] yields 7.56 yr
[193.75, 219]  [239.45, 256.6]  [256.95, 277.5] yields 2.24 yr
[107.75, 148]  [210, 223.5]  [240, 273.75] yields 0.43 yr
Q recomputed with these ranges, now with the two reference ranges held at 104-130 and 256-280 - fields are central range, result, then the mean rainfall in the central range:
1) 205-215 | 0.8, 14.3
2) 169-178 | 4.1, 8.7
